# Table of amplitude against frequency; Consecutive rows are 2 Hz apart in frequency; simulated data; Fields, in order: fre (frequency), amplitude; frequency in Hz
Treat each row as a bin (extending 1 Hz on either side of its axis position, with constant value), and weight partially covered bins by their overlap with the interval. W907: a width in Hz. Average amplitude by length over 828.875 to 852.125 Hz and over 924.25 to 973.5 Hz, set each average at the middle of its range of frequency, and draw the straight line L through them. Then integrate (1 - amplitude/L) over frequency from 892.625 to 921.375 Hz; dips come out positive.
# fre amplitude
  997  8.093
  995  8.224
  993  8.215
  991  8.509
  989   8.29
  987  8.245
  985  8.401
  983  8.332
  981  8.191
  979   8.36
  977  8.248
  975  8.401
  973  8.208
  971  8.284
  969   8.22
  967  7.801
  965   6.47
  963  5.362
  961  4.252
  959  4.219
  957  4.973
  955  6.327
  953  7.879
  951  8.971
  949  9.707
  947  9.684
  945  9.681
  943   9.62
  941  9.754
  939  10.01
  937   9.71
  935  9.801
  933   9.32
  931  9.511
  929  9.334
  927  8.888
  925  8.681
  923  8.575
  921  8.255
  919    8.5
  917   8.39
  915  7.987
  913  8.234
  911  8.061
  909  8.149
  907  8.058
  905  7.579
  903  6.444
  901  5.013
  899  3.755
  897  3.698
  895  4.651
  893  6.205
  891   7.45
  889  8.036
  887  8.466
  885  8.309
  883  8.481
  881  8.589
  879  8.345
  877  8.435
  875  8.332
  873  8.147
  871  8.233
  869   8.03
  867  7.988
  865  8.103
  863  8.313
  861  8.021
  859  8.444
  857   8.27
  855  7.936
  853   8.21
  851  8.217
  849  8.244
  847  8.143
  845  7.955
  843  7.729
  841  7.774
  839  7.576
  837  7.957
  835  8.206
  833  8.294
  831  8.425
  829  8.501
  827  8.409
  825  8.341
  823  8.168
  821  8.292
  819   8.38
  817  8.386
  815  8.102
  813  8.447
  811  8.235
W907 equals 4.6 Hz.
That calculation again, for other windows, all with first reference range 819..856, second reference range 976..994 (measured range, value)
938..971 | 2.3 Hz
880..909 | 4.9 Hz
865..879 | 0.0 Hz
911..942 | -2.7 Hz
